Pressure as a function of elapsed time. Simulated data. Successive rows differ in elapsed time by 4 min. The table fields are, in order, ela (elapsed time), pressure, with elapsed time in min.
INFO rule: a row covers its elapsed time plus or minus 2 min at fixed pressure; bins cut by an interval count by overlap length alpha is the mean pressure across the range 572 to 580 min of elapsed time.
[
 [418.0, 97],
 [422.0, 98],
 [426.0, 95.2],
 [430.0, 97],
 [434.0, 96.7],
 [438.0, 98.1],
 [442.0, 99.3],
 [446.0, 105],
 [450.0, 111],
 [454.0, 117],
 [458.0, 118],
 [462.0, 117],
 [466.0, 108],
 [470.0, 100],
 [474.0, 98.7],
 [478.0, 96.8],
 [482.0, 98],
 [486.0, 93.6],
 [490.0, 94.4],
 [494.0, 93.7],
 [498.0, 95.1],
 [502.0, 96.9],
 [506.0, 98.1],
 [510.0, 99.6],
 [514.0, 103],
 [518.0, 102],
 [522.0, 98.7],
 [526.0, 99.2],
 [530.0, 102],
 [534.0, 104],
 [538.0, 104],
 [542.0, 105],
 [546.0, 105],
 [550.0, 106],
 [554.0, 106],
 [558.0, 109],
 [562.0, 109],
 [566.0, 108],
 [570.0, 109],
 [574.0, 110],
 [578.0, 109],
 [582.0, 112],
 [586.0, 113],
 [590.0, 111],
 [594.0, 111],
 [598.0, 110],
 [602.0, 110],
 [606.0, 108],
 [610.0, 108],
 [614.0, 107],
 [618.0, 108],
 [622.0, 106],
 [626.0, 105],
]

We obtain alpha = 110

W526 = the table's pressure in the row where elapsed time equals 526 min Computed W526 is 99.2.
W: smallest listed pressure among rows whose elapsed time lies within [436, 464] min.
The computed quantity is 98.1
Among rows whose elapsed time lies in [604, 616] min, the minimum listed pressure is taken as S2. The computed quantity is 107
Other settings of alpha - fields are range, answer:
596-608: 109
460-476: 106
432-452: 102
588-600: 111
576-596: 111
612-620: 108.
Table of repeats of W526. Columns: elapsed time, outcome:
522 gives 98.7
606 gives 108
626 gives 105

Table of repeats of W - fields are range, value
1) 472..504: 93.6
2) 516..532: 98.7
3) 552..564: 106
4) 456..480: 96.8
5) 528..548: 102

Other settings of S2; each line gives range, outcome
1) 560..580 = 108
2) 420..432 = 95.2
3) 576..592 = 109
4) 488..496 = 93.7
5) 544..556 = 105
